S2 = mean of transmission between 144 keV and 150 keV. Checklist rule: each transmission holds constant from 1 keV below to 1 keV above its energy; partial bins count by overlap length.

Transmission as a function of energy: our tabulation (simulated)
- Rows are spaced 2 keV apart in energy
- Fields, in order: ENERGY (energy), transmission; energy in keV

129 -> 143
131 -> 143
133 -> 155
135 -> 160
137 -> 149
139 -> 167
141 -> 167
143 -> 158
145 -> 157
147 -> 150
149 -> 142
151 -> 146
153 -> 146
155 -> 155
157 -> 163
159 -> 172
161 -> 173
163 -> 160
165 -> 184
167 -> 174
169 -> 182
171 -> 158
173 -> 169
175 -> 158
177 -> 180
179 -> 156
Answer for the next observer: 150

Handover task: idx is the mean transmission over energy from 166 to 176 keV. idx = 168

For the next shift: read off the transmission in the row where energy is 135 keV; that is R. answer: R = 160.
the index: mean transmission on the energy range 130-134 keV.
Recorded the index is 149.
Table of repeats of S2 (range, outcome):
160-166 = 172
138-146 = 162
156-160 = 168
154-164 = 165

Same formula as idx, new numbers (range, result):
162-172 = 172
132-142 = 160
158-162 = 172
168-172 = 170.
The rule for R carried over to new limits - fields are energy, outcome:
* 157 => 163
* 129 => 143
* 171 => 158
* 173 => 169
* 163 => 160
